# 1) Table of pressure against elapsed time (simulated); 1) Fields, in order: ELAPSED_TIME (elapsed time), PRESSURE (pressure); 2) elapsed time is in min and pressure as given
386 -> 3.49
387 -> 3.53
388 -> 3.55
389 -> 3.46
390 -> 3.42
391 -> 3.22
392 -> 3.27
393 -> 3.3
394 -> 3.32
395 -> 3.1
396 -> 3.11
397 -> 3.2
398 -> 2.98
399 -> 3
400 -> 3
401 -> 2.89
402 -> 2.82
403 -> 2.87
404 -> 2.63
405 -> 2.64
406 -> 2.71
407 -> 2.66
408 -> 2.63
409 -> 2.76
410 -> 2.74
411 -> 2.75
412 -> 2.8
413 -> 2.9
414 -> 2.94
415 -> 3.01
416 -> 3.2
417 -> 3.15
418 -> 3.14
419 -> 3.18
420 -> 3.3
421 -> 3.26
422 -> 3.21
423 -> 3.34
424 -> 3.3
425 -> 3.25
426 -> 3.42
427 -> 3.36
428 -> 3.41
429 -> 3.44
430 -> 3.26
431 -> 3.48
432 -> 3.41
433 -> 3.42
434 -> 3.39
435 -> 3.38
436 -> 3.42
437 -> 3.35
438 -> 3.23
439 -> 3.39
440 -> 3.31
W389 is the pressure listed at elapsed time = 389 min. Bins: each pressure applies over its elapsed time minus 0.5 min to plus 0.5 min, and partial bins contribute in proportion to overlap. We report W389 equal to 3.46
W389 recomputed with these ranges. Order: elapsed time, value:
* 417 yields 3.15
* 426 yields 3.42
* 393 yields 3.3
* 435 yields 3.38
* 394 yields 3.32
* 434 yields 3.39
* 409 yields 2.76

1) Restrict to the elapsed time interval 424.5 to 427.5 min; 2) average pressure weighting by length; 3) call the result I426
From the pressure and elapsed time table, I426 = 3.34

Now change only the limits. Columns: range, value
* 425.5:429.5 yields 3.41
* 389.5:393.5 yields 3.3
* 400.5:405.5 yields 2.77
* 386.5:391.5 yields 3.44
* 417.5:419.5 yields 3.16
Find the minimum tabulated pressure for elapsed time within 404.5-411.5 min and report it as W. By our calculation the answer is 2.63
